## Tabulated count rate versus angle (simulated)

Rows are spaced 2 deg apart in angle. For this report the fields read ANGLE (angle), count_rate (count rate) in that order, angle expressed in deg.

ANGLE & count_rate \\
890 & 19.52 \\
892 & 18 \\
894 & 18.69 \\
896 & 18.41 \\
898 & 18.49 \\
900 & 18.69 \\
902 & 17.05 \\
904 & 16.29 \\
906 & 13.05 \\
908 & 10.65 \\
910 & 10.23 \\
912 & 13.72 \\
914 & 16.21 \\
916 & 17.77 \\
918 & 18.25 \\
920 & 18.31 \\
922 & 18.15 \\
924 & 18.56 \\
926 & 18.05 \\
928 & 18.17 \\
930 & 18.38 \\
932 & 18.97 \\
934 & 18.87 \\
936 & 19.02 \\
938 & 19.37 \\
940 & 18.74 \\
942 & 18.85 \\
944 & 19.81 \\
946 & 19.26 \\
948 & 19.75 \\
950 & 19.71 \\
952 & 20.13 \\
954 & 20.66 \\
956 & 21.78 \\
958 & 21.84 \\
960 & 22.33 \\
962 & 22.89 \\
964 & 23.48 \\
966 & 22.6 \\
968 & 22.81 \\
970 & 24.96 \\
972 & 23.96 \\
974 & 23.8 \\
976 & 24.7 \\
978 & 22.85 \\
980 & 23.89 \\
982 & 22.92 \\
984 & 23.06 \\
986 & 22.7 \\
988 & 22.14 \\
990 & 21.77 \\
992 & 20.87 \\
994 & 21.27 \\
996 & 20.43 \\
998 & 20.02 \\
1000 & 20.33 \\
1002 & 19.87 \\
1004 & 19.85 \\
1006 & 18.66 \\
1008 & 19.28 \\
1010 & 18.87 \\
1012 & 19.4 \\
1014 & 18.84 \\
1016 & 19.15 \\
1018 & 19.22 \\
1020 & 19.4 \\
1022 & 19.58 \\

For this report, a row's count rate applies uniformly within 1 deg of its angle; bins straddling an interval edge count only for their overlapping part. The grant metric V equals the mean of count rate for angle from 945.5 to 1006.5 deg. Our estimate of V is 21.8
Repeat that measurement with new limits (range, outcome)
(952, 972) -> 22.5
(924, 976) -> 20.8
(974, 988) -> 23.3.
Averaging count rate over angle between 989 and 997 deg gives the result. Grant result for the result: 21.1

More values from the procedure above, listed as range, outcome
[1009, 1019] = 19.1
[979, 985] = 23.3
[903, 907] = 14.7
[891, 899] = 18.4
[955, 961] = 22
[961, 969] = 22.9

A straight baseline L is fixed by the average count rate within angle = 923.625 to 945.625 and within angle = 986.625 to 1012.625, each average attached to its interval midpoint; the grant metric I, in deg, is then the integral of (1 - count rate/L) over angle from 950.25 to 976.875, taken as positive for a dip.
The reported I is -4.4 deg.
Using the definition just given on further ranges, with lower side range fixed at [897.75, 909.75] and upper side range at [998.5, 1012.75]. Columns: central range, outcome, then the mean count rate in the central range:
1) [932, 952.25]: -3.0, 19.3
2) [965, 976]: -3.5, 23.7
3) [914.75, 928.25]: -1.9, 18.1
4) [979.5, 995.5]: -3.0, 22.2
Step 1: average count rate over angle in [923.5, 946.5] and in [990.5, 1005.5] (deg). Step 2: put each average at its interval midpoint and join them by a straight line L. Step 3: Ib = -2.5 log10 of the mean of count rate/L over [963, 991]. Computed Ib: -0.172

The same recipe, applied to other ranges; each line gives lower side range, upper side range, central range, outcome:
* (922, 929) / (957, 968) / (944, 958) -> 0.05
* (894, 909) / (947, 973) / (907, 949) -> 0.08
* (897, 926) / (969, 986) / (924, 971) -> -0.01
